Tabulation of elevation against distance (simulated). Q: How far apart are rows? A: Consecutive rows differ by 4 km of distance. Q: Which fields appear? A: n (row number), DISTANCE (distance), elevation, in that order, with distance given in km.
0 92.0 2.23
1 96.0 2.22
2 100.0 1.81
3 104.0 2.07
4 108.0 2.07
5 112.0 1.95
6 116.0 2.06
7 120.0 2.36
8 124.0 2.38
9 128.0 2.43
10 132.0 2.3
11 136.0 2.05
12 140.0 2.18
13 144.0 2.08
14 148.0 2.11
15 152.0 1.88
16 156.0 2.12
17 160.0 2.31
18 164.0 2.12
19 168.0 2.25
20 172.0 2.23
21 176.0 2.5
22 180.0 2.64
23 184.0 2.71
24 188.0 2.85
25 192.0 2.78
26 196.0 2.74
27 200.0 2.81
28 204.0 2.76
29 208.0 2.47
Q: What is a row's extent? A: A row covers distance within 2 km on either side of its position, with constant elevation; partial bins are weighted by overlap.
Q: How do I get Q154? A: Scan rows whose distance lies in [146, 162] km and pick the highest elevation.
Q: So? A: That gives 2.31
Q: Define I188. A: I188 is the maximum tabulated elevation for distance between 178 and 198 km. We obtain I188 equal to 2.85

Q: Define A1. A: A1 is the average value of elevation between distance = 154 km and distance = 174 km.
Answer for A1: 2.21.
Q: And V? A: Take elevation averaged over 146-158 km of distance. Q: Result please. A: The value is 2.04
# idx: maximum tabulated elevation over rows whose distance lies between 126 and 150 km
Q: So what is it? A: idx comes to 2.43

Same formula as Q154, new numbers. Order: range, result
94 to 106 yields 2.22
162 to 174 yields 2.25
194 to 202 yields 2.81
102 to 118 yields 2.07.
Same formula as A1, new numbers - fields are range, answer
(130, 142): 2.18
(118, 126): 2.37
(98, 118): 1.99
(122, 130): 2.41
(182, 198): 2.77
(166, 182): 2.41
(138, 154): 2.06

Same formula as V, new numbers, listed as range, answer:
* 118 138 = 2.3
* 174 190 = 2.67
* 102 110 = 2.07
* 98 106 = 1.94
